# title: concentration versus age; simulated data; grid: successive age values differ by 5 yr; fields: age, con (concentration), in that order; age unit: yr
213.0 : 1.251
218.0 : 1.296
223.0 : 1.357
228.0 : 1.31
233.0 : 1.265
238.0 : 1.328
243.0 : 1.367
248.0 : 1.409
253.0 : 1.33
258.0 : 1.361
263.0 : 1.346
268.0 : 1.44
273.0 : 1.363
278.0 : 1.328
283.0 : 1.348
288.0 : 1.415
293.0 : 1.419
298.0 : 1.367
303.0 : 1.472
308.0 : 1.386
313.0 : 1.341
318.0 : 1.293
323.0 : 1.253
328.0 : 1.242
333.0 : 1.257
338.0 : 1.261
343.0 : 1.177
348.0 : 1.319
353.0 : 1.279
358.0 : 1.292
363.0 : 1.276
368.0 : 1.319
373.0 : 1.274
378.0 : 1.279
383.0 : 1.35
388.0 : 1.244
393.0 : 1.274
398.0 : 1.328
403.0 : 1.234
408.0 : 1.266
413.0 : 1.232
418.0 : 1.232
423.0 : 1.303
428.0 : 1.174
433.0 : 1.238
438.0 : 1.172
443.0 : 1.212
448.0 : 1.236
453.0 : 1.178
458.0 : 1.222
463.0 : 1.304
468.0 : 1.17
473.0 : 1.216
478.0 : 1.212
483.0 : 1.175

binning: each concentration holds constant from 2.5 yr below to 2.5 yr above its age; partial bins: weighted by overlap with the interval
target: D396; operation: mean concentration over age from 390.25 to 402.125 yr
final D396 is 1.29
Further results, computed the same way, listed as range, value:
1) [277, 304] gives 1.39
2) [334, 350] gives 1.25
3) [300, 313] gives 1.41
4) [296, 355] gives 1.3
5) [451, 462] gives 1.22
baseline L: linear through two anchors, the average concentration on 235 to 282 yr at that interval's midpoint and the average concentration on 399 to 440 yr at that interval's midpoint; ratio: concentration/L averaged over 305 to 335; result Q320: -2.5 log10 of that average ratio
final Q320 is 0.01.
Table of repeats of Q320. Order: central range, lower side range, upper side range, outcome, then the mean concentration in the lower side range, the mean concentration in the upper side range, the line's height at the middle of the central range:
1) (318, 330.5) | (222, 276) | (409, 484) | 0.039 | 1.35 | 1.22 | 1.3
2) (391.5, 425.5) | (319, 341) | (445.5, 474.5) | -0.028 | 1.25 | 1.22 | 1.23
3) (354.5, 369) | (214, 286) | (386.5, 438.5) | -0.012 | 1.34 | 1.25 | 1.28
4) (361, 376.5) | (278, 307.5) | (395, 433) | 0.014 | 1.4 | 1.25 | 1.31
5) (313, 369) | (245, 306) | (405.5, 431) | 0.039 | 1.38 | 1.24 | 1.32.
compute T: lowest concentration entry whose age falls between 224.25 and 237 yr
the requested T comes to 1.265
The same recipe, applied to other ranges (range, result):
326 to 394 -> 1.177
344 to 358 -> 1.279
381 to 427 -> 1.232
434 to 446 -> 1.172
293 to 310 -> 1.367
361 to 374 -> 1.274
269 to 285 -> 1.328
